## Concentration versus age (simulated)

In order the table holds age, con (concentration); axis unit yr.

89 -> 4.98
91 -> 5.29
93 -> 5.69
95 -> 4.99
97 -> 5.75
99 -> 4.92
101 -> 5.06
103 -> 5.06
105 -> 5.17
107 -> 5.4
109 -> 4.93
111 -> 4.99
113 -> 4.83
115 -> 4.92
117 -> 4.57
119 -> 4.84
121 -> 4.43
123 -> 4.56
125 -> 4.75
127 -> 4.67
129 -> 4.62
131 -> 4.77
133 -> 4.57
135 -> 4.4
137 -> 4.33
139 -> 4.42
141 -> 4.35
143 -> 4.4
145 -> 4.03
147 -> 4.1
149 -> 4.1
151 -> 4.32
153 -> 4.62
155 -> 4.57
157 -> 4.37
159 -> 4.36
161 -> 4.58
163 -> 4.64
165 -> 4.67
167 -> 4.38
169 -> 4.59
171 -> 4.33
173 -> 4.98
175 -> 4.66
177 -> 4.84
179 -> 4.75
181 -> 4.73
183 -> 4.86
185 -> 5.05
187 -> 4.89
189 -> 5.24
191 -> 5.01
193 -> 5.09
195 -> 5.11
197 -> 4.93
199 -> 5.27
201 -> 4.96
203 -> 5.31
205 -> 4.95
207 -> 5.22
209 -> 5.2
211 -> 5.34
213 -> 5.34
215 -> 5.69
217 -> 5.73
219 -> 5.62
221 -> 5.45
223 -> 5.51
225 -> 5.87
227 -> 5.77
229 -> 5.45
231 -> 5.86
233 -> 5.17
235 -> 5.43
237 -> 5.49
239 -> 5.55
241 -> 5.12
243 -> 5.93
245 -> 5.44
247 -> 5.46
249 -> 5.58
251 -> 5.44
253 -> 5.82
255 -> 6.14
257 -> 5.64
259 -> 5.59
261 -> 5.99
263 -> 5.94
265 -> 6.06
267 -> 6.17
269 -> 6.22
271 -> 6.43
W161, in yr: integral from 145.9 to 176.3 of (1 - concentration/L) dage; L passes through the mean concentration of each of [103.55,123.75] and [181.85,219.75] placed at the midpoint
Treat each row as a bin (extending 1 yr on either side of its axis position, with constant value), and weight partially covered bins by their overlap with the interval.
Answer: 3.4 yr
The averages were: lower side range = 4.87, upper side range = 5.2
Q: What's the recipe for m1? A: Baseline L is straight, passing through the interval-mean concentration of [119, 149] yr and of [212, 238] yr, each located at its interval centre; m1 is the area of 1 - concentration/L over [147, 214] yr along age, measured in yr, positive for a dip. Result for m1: 2.85 yr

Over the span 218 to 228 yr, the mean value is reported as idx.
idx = 5.64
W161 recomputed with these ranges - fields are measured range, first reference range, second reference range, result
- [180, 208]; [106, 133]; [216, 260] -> 1.3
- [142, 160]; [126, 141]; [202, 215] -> 1.5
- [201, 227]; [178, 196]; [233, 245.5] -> -1.0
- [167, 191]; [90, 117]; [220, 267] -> 2.7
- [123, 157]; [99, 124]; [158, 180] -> 2.3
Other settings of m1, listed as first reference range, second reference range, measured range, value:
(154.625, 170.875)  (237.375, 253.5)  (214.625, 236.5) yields -1.27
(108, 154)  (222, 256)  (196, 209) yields 0.31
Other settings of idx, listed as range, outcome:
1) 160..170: 4.57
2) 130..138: 4.52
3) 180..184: 4.79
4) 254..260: 5.79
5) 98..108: 5.12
